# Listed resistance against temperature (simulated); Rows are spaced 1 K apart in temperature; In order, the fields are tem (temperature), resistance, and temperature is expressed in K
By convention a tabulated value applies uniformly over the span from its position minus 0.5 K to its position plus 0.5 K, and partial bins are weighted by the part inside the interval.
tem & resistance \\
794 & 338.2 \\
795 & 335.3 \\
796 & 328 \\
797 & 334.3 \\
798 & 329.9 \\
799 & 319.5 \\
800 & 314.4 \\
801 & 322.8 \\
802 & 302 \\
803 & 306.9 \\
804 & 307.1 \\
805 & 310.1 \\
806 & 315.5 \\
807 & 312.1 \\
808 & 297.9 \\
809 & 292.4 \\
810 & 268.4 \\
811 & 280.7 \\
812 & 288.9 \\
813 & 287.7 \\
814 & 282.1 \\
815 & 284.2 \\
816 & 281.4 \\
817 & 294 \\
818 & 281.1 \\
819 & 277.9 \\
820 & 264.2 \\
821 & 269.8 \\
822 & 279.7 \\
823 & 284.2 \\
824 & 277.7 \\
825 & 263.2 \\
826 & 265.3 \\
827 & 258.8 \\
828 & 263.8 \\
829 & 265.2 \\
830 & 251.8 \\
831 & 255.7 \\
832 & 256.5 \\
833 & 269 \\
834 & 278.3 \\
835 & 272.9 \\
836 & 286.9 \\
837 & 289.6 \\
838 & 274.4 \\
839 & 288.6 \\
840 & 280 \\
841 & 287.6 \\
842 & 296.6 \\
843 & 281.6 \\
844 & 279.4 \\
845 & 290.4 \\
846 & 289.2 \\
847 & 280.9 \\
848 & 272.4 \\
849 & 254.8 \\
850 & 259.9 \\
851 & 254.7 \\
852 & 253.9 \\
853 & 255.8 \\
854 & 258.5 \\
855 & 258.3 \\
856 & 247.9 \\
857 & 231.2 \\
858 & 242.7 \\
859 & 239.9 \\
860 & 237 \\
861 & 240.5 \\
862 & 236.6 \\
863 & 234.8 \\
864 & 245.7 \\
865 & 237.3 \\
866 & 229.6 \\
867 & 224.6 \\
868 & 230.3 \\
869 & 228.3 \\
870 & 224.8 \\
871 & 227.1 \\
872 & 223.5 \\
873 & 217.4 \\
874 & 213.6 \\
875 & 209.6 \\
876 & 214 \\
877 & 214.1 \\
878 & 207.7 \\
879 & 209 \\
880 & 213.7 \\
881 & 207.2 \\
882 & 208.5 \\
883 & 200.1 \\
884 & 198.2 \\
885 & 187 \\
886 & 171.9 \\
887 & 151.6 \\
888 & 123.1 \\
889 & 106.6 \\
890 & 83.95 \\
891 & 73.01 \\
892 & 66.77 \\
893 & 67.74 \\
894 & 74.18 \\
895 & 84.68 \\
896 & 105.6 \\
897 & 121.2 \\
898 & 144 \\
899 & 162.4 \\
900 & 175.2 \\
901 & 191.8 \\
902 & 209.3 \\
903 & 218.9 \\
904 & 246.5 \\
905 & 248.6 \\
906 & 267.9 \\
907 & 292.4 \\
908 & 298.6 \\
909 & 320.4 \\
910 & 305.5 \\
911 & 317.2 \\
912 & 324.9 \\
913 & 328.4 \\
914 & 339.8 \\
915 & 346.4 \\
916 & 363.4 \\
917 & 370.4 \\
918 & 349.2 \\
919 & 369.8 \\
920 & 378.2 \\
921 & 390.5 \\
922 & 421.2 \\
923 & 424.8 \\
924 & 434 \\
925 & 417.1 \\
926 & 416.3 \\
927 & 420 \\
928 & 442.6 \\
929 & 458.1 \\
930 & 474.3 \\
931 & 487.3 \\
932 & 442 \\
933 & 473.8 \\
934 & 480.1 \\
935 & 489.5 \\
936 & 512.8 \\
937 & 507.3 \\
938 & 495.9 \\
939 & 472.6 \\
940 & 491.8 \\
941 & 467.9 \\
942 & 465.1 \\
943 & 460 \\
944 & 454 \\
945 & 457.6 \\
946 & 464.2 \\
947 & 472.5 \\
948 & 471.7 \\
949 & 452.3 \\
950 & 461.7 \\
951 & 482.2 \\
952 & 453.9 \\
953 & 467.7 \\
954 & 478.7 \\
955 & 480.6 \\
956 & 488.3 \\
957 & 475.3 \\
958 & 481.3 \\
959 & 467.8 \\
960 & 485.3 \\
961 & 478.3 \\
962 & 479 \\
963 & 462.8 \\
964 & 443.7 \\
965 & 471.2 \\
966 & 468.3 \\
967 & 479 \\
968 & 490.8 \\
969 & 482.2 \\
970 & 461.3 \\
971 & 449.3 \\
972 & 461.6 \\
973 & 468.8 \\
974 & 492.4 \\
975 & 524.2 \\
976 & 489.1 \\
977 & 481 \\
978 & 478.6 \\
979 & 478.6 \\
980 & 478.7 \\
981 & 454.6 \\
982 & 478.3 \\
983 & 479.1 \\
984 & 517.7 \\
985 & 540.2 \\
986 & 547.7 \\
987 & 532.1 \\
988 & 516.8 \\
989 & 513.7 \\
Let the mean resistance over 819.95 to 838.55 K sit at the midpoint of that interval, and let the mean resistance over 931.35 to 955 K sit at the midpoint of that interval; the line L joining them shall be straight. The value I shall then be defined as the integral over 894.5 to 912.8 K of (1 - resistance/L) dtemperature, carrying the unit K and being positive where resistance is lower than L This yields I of 8.1 K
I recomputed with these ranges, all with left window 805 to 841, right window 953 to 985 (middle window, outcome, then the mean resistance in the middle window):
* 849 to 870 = 5.5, 242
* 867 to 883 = 6.1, 216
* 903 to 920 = 3.5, 317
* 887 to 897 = 7.5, 92.2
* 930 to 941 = -1.3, 484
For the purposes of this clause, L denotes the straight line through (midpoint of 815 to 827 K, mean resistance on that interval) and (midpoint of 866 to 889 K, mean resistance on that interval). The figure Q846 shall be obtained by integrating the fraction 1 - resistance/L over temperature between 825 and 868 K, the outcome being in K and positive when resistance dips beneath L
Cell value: -3.2 K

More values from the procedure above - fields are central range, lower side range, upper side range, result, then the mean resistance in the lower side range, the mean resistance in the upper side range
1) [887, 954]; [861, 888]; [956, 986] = 2.2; 213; 481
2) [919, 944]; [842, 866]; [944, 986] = -2.6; 256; 477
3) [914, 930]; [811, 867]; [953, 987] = 0.1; 266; 482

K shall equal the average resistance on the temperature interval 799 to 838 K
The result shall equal 284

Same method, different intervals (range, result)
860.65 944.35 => 289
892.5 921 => 253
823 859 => 268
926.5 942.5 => 474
